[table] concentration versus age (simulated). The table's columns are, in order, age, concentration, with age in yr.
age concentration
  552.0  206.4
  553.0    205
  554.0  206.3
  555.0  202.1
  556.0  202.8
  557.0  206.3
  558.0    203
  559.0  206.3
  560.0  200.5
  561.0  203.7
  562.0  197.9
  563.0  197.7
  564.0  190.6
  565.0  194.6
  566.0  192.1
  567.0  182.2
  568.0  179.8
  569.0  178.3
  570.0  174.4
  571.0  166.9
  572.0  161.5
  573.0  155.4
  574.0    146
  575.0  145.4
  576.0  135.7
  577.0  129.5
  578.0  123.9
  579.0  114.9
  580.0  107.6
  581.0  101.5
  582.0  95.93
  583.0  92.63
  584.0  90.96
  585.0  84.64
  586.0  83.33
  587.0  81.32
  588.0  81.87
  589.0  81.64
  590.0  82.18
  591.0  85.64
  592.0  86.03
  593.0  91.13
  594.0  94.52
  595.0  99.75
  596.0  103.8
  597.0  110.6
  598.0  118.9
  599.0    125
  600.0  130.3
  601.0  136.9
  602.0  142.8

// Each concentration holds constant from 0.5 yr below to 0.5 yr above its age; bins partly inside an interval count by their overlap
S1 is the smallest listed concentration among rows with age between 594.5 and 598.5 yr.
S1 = 99.75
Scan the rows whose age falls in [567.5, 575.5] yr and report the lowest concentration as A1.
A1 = 145.4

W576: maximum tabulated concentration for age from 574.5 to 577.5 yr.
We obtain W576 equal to 145.4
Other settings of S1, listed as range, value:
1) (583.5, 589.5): 81.32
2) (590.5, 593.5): 85.64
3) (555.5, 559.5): 202.8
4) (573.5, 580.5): 107.6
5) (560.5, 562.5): 197.9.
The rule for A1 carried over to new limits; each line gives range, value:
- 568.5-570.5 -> 174.4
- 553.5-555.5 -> 202.1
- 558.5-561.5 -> 200.5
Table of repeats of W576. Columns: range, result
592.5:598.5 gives 118.9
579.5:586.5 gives 107.6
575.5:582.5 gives 135.7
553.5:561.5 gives 206.3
